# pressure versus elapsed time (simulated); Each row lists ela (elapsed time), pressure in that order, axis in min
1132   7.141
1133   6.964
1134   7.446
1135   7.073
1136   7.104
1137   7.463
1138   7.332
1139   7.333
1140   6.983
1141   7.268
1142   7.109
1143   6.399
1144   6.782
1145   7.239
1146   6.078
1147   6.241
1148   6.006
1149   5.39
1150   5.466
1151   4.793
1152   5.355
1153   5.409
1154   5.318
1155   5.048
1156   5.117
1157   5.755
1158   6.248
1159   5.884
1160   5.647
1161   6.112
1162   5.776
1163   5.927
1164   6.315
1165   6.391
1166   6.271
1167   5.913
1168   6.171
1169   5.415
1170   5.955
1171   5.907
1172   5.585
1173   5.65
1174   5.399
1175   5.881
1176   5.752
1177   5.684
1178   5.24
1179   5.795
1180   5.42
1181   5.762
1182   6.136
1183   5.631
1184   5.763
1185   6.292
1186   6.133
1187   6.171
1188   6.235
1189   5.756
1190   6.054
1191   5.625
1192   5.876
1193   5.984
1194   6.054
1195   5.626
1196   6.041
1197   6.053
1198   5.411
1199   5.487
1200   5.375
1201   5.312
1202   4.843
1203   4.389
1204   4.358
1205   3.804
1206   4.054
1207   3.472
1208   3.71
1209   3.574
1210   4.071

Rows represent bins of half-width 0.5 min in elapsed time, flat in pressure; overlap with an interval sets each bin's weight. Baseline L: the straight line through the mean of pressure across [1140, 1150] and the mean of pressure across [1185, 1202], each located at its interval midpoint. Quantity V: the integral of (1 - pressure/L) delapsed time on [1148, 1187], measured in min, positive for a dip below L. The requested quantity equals 2.7 min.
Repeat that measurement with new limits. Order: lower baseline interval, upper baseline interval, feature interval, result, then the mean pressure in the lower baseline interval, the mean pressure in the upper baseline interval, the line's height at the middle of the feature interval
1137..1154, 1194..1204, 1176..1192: -0.58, 6.33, 5.37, 5.64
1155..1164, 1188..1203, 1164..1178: -0.22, 5.79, 5.65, 5.75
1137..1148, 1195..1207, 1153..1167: 1.04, 6.86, 4.97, 6.3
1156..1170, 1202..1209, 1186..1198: -3.43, 5.95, 4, 4.62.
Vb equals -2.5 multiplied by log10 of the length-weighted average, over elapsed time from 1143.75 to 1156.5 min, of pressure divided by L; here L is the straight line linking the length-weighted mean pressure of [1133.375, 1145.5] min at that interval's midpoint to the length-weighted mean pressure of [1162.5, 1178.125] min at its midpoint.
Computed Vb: 0.18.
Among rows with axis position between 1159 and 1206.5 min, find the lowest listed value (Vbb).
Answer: 3.804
